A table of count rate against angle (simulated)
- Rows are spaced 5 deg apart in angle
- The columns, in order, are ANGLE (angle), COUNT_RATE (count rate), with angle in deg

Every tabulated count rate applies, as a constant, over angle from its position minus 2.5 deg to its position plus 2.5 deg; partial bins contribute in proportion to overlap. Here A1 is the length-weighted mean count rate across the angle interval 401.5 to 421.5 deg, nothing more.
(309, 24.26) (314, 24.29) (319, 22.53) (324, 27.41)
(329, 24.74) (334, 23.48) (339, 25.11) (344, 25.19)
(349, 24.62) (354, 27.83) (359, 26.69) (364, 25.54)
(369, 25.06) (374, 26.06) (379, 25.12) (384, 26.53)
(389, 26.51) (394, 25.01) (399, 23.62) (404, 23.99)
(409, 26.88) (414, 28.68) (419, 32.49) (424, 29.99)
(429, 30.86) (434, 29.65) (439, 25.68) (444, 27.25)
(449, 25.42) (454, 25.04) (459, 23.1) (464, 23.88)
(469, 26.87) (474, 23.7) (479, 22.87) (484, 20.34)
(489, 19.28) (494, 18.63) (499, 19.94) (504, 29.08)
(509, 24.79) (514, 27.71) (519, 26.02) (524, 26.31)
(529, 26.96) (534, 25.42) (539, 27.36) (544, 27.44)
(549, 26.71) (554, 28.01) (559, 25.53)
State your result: 28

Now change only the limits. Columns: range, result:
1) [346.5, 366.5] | 26.2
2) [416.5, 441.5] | 29.7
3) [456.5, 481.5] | 24.1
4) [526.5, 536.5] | 26.2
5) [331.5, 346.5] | 24.6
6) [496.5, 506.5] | 24.5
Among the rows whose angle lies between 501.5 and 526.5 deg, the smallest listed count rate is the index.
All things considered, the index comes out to 24.79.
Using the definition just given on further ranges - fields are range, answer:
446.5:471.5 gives 23.1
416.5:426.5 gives 29.99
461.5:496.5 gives 18.63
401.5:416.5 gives 23.99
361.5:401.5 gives 23.62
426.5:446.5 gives 25.68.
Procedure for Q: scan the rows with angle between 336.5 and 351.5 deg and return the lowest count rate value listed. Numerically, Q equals 24.62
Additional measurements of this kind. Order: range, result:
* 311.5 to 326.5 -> 22.53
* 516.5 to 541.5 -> 25.42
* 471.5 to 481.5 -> 22.87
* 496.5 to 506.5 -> 19.94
